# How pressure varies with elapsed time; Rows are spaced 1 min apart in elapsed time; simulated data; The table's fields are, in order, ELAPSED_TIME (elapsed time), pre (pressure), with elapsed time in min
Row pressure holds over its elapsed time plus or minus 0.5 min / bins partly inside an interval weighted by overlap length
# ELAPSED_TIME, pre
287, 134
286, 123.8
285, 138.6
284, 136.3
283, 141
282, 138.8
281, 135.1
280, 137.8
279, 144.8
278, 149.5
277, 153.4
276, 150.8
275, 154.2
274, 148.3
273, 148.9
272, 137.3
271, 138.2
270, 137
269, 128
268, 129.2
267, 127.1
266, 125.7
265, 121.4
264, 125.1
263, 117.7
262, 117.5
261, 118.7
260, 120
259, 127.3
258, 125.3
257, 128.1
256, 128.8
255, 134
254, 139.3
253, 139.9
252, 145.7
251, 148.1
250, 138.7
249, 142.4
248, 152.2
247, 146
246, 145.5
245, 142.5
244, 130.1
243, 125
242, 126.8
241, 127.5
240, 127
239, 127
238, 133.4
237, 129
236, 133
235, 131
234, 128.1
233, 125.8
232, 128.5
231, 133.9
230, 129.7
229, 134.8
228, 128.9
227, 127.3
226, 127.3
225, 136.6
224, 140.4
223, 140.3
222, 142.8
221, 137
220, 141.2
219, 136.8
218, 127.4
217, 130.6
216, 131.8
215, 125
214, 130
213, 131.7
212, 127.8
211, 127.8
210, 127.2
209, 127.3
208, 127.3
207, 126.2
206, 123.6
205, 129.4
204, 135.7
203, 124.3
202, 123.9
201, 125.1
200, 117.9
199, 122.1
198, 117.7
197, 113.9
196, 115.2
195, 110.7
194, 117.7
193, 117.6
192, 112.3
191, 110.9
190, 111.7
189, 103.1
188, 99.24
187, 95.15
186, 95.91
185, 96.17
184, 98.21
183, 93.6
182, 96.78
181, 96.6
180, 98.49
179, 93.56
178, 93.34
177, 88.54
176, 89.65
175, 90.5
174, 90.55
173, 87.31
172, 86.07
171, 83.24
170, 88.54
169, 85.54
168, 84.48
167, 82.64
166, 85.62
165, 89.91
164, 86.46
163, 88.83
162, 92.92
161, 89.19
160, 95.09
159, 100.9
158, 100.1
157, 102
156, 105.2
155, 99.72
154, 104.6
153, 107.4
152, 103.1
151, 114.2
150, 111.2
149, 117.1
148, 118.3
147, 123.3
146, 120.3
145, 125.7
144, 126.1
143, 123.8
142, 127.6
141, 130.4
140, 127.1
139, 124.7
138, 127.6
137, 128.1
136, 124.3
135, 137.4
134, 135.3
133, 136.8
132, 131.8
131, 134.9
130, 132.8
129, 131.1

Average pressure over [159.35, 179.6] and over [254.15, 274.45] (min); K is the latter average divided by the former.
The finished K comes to 1.46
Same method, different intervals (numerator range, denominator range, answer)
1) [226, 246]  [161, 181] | 1.46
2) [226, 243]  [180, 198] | 1.23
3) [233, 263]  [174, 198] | 1.30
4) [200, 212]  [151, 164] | 1.28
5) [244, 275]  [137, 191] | 1.32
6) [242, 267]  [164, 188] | 1.46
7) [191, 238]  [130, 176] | 1.18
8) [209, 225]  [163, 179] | 1.52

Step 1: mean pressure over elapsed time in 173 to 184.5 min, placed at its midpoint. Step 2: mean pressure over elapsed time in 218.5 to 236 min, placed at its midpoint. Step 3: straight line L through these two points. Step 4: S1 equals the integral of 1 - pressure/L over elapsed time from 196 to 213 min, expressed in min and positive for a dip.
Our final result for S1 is -1.5 min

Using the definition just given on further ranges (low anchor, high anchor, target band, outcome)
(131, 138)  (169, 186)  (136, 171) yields 2.45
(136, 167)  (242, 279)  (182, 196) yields 1.63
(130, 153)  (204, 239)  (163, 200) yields 8.63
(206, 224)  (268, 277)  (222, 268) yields 1.84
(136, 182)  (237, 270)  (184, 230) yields -2.08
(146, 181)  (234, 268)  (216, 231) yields -1.70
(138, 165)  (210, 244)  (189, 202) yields 0.70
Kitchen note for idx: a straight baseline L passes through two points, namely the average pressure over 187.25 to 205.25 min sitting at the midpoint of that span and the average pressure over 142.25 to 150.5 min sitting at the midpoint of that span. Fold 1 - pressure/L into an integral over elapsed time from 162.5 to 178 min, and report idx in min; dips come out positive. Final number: 4.11 min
